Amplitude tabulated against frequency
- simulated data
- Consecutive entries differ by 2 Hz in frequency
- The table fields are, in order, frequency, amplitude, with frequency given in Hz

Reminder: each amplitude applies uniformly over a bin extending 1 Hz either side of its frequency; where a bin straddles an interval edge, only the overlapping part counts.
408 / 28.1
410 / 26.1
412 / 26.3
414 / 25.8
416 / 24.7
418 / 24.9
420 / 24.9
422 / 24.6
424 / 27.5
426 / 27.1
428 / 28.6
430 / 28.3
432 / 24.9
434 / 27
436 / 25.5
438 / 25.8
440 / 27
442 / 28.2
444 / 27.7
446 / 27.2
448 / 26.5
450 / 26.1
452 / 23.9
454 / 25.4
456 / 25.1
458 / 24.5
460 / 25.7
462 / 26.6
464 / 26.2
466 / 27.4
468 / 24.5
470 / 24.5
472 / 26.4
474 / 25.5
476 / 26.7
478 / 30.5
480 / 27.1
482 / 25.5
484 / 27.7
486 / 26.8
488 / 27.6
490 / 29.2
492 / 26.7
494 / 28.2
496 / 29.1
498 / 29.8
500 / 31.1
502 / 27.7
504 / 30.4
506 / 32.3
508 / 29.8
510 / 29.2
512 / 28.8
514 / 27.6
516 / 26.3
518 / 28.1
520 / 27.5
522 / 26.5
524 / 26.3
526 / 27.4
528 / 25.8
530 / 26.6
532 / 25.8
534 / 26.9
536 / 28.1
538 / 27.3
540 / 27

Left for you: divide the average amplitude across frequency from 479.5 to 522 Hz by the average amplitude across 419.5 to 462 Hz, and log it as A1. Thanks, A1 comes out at 1.08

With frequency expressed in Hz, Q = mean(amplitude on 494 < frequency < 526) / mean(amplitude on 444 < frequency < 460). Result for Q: 1.12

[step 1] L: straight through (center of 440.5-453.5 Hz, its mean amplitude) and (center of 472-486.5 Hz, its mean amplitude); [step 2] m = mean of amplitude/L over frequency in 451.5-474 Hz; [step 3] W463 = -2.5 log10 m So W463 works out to 0.05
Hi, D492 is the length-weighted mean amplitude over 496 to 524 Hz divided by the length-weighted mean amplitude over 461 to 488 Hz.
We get 1.1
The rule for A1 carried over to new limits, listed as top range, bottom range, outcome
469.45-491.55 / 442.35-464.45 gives 1.04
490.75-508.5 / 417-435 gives 1.11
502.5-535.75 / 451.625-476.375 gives 1.09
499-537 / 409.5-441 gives 1.07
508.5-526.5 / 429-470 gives 1.06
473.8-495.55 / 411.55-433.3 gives 1.05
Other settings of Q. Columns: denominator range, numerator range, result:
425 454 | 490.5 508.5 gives 1.10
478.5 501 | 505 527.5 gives 1.00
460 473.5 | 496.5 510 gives 1.16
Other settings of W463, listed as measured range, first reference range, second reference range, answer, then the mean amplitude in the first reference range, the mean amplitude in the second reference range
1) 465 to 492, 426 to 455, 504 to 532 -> 0.014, 26.6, 27.9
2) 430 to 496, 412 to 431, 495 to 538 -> 0.021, 26.3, 28.1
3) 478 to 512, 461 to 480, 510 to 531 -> -0.072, 26.5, 27.2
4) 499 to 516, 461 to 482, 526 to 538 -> -0.107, 26.5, 26.8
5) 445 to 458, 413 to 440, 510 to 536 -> 0.033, 26.2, 27.1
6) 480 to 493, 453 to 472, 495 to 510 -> 0.038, 25.6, 30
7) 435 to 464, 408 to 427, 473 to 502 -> 0.030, 25.9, 28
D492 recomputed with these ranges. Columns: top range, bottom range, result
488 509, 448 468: 1.14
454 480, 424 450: 0.97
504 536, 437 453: 1.05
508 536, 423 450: 1.01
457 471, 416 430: 0.97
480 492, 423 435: 1.00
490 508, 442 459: 1.13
